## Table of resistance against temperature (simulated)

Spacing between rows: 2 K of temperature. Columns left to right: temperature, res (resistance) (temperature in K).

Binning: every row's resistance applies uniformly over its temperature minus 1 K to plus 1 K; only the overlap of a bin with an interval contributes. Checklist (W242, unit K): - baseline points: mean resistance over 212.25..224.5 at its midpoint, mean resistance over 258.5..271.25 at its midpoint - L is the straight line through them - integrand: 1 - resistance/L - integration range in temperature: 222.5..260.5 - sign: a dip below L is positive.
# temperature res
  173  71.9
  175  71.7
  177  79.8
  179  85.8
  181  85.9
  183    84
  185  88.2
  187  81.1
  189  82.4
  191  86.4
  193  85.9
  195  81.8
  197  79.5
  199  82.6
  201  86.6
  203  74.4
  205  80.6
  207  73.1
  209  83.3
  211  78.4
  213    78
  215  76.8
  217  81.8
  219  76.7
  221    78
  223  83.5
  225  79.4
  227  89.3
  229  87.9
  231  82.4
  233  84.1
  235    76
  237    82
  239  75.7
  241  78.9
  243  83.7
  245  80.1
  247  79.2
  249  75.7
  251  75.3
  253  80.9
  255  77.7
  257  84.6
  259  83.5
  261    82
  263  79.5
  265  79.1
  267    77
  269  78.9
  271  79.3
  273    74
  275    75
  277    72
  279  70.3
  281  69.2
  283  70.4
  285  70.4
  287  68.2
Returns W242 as -0.74 K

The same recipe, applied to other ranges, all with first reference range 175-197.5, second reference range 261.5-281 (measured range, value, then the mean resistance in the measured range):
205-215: 0.4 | 78.3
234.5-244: -0.1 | 79.4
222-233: -0.7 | 84.5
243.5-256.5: -0.1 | 78.6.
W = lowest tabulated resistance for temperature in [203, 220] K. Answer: 73.1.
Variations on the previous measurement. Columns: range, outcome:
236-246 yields 75.7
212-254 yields 75.3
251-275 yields 74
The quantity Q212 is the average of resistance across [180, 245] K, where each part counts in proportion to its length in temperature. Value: 81.5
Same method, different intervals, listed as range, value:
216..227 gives 80.7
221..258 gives 80.8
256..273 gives 80.1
